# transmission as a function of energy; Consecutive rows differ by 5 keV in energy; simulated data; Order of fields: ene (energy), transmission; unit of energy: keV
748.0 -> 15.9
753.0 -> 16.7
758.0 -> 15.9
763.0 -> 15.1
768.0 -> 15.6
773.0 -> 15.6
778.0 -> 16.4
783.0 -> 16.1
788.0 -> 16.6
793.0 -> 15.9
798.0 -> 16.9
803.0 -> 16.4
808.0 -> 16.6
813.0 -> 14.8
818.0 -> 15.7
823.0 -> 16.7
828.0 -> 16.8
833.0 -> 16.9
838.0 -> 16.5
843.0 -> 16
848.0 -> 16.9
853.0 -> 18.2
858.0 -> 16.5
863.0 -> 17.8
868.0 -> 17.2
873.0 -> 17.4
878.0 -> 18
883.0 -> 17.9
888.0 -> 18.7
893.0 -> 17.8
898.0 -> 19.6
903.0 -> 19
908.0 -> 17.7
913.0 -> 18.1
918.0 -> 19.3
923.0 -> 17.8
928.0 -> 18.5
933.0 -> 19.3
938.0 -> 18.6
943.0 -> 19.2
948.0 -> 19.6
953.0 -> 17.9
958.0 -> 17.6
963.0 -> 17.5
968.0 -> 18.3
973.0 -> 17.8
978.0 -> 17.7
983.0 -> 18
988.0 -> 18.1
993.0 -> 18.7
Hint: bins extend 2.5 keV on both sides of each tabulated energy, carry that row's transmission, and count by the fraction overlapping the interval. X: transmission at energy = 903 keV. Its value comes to 19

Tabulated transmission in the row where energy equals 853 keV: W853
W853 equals 18.2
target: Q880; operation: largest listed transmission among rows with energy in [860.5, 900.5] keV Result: 19.6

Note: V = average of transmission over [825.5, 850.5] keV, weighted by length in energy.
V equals 16.6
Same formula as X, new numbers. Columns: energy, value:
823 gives 16.7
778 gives 16.4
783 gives 16.1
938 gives 18.6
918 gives 19.3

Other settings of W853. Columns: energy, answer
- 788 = 16.6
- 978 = 17.7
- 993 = 18.7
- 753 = 16.7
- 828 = 16.8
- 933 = 19.3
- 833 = 16.9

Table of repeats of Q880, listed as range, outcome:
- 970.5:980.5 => 17.8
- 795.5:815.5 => 16.9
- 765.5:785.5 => 16.4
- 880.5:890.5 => 18.7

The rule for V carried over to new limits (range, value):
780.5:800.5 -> 16.4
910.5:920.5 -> 18.7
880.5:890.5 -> 18.3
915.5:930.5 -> 18.5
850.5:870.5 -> 17.4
